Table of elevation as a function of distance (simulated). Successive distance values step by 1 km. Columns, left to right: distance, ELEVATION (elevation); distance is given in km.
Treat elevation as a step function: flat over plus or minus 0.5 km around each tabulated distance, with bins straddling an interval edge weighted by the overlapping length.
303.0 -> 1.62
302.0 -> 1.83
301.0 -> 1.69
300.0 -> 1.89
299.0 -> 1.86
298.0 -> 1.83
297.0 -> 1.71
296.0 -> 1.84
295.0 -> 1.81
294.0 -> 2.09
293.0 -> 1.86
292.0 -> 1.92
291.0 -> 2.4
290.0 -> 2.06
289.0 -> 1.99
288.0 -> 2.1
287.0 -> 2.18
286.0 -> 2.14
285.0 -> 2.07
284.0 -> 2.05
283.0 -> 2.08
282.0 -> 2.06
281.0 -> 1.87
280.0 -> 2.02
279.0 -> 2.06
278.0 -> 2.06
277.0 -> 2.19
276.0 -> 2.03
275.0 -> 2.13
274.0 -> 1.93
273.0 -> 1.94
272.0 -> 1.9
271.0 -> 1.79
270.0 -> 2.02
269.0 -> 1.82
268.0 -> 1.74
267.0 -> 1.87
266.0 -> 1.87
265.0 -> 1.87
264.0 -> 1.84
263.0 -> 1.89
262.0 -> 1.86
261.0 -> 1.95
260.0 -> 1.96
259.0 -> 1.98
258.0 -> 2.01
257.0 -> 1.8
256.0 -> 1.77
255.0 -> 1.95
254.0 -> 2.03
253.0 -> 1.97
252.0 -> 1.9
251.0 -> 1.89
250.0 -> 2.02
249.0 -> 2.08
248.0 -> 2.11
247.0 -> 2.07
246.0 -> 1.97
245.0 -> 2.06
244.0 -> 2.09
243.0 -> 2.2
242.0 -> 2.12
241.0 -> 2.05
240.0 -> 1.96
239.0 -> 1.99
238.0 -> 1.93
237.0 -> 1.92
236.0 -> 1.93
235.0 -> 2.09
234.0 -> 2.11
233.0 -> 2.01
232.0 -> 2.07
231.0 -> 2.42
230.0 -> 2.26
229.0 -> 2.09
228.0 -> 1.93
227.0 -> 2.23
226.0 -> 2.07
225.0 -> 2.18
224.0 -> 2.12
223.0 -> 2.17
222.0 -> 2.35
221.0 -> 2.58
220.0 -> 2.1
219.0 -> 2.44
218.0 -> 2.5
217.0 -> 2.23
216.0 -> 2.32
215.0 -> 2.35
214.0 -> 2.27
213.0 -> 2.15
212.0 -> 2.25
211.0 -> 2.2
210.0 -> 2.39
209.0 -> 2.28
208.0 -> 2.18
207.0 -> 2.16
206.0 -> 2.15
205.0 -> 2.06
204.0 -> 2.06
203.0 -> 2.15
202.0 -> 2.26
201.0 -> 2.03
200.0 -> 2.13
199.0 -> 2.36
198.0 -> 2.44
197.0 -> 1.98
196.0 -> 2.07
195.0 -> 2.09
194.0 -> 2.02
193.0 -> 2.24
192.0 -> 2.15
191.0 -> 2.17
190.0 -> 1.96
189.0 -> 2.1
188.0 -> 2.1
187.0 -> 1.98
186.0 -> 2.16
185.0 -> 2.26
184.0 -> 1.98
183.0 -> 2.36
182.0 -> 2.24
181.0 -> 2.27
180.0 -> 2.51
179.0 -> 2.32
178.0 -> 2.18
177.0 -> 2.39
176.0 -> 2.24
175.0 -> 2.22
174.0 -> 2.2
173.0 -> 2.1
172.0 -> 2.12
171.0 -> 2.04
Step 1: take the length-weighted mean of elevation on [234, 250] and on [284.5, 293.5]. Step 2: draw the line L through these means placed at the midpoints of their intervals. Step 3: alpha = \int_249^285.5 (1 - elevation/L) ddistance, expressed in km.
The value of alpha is 1.9 km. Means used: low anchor 2.04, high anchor 2.08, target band 1.95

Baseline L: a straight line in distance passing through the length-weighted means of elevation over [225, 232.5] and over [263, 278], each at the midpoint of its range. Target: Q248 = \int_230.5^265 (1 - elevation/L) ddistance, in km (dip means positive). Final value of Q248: 0.9 km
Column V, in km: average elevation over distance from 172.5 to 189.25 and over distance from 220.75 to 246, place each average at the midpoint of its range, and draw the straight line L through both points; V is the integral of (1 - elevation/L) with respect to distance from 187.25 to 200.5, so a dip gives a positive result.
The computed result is 0.3 km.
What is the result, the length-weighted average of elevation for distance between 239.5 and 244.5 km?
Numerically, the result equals 2.08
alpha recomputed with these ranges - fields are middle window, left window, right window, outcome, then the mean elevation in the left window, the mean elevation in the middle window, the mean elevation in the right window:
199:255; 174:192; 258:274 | -2.8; 2.2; 2.14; 1.89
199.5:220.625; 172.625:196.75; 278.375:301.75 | -0.9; 2.18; 2.22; 1.98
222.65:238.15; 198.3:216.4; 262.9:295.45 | 0.3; 2.21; 2.1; 1.99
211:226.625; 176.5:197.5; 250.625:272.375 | -1.7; 2.17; 2.27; 1.89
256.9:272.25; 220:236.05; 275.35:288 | 1.6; 2.17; 1.89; 2.07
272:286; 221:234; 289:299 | -0.3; 2.17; 2.04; 1.94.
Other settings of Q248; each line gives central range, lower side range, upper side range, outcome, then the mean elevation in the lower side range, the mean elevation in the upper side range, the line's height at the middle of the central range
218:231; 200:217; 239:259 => -0.65 km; 2.2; 2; 2.12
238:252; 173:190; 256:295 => 0.11 km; 2.21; 1.98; 2.05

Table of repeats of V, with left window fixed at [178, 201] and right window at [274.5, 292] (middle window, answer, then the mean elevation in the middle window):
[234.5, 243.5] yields 0.44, 2.02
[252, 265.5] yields 1.24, 1.91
